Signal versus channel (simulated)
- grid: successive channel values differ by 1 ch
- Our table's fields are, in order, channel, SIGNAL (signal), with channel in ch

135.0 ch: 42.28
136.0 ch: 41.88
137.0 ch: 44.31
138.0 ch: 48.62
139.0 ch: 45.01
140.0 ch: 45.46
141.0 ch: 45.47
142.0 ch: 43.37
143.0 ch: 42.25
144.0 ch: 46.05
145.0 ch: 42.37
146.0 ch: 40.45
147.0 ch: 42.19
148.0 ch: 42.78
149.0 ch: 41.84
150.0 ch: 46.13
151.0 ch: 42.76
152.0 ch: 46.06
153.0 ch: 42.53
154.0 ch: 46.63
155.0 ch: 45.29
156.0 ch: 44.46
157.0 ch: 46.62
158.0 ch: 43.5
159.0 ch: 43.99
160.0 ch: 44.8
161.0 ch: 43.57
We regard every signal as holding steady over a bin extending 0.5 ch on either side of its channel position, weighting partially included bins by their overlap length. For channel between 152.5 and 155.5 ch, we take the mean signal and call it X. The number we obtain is 44.8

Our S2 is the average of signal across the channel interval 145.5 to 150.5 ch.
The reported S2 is 42.7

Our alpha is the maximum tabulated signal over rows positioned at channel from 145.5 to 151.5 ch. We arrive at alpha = 46.13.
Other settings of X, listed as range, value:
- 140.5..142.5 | 44.4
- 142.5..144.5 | 44.1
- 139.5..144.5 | 44.5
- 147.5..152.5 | 43.9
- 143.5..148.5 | 42.8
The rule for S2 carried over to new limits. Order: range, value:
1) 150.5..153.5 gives 43.8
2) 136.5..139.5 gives 46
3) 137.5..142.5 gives 45.6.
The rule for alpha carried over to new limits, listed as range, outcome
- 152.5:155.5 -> 46.63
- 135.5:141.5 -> 48.62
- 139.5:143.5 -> 45.47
